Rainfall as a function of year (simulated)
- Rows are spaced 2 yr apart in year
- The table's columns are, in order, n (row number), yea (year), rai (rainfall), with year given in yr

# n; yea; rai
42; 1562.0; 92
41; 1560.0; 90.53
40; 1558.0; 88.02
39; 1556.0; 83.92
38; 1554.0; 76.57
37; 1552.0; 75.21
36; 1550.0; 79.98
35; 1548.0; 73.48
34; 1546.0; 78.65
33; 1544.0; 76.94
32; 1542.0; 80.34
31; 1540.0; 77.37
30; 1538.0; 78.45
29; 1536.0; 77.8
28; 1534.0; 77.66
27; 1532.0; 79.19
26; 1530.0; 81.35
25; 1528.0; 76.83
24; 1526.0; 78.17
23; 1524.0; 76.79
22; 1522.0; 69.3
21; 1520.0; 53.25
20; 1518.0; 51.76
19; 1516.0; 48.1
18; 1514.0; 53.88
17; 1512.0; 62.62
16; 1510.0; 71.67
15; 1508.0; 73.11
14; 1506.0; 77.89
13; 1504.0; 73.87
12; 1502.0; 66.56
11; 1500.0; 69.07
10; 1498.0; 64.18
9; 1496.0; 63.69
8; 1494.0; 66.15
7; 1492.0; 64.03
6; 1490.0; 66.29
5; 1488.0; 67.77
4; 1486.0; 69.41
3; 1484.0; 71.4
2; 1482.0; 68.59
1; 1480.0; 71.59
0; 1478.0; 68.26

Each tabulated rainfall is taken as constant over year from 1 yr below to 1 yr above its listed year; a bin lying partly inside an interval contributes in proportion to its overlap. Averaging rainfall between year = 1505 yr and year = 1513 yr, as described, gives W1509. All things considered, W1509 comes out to 71.3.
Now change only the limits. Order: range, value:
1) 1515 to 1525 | 59.8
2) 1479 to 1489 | 69.8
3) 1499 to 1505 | 69.8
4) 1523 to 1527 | 77.5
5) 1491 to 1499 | 64.5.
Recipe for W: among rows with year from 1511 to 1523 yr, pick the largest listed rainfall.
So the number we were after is 69.3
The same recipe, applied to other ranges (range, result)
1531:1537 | 79.19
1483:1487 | 71.4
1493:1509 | 77.89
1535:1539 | 78.45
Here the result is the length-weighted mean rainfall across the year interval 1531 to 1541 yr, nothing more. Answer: 78.1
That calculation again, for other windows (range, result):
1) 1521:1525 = 73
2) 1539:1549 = 77.4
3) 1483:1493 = 67.8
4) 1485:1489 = 68.6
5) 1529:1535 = 79.4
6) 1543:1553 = 76.9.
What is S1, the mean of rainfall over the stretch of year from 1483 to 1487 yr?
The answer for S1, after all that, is 70.4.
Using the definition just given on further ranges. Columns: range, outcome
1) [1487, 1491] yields 67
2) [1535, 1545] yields 78.2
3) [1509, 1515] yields 62.7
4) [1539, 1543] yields 78.9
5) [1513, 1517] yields 51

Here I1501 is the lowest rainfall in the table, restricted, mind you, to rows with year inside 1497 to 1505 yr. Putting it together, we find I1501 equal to 64.18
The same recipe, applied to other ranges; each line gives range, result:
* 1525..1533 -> 76.83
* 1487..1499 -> 63.69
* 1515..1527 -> 48.1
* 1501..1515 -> 53.88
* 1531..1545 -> 76.94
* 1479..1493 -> 64.03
